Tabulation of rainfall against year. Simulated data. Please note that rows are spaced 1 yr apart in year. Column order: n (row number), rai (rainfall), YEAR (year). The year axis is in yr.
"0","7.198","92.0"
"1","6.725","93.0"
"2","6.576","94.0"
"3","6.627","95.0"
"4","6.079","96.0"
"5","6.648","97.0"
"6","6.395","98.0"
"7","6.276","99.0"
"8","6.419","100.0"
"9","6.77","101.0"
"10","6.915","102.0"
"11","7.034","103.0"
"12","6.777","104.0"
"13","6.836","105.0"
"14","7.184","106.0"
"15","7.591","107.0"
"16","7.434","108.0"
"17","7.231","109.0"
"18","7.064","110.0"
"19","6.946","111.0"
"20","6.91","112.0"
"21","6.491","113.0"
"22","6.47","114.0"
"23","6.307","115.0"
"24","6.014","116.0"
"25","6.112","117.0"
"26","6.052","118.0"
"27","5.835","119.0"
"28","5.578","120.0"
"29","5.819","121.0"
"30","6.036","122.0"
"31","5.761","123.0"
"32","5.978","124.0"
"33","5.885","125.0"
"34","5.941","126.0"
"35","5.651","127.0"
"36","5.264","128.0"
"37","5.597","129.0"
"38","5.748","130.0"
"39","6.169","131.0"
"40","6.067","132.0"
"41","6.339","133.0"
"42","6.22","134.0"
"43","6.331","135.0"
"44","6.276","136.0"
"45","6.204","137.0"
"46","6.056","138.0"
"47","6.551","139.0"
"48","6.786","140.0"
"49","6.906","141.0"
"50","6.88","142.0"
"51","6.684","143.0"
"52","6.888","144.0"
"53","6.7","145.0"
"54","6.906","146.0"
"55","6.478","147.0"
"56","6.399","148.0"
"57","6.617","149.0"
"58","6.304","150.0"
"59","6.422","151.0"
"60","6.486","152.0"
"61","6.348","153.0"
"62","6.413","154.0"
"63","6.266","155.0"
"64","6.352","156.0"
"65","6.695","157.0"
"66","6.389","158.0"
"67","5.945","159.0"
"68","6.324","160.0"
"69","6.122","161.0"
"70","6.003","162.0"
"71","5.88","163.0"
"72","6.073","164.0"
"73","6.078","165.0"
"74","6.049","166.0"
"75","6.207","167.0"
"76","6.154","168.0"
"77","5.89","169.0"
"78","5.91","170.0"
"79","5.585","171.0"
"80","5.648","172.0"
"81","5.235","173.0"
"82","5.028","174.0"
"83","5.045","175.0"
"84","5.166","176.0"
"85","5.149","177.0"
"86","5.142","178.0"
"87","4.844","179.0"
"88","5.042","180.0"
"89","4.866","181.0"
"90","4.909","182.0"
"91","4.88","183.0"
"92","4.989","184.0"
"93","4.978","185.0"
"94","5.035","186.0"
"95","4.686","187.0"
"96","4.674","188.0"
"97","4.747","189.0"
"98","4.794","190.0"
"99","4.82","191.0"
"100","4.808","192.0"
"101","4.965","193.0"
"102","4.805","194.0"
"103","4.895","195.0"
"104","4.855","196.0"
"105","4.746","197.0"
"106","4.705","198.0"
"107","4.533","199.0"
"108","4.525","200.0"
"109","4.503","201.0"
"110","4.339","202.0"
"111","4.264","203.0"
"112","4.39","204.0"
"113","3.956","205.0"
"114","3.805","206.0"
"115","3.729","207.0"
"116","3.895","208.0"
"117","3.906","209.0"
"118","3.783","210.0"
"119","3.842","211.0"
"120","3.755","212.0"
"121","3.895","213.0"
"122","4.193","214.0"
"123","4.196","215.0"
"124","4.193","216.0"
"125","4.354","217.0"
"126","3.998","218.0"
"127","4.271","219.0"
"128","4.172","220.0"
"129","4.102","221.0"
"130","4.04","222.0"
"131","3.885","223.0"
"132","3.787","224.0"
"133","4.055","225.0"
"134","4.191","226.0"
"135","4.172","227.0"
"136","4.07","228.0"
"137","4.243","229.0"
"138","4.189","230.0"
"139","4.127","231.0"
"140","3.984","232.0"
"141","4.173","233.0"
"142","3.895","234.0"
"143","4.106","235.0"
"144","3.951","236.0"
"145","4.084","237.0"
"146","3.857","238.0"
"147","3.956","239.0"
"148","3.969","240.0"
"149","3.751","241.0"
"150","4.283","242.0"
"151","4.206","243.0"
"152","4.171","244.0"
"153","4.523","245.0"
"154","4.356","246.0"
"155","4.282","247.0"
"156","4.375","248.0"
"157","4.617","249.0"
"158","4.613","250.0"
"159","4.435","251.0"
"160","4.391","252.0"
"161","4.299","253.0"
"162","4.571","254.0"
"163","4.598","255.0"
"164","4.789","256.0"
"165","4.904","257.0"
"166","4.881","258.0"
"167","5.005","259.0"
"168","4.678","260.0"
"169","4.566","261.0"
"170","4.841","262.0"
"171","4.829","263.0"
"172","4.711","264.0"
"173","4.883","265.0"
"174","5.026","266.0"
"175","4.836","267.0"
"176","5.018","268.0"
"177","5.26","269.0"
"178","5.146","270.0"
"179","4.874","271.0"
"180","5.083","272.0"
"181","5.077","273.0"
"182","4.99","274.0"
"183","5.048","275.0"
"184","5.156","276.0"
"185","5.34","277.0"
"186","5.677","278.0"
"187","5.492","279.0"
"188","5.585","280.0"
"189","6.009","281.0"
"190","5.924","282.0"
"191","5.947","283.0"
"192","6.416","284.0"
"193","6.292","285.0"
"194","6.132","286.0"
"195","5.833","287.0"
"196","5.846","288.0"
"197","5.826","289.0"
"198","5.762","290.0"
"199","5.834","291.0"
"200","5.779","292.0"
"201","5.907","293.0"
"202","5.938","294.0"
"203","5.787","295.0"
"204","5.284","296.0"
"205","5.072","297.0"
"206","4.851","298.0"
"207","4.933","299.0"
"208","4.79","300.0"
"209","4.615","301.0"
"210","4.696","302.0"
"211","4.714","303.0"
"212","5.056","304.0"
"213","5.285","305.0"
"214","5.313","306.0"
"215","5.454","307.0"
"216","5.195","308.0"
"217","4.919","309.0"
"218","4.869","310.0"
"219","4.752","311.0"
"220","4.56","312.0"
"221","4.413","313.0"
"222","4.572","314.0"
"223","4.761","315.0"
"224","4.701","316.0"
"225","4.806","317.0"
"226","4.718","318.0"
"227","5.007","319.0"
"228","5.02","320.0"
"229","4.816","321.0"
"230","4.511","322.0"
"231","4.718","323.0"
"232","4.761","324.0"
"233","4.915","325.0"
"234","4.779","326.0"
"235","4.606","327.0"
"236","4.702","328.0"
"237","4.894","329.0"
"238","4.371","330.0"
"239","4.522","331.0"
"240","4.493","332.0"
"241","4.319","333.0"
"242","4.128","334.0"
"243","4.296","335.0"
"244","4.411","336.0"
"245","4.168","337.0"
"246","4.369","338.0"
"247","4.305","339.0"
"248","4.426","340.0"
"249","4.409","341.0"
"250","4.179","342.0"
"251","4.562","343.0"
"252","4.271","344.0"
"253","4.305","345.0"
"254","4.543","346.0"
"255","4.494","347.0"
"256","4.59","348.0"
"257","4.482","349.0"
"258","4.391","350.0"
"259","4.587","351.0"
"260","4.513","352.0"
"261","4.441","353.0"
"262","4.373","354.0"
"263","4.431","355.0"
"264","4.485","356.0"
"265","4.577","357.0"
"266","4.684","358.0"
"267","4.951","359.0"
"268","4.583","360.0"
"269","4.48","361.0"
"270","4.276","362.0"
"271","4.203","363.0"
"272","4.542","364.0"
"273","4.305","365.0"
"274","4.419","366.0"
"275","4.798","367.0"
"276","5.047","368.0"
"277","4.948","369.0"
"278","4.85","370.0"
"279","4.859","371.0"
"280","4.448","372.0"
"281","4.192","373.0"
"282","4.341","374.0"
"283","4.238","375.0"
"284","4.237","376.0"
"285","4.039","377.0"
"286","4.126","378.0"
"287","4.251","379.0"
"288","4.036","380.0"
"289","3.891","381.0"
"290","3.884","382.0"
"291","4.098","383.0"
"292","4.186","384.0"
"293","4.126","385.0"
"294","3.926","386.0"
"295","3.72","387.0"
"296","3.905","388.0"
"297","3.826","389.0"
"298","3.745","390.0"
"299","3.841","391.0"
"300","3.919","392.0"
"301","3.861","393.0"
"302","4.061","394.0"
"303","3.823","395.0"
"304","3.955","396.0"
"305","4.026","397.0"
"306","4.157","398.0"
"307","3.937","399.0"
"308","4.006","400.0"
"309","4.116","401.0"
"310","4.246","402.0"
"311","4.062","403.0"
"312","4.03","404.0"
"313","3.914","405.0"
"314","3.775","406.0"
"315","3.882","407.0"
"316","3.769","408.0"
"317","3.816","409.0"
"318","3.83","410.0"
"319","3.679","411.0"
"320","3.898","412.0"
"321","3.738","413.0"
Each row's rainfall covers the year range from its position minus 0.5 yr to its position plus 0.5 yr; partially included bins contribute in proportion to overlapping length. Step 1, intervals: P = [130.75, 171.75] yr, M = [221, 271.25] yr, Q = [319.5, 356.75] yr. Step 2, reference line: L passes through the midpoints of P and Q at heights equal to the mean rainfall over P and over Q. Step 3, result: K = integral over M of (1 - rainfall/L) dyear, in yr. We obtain 9.1 yr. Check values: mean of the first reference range 6.32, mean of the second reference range 4.5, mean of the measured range 4.4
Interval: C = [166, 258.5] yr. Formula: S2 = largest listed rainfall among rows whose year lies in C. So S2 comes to 6.207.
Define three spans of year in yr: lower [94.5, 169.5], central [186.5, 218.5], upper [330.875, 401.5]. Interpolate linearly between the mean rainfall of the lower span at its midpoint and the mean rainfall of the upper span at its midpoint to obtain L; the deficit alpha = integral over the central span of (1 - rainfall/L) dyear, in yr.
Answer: 7.7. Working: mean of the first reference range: 6.37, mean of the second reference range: 4.29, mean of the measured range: 4.36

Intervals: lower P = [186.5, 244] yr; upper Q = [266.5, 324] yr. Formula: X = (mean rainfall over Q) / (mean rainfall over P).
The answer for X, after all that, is 1.24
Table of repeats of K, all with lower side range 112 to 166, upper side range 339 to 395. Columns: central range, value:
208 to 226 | 5.01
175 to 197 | 3.51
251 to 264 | 1.37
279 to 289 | -1.89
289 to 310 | -1.61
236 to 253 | 3.53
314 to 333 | -0.11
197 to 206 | 2.08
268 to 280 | -0.24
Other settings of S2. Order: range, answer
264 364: 6.416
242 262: 5.005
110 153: 7.064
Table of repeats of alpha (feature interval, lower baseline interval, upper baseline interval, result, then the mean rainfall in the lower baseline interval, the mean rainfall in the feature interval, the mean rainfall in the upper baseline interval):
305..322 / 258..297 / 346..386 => 0.4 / 5.4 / 4.87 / 4.42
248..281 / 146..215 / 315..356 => -0.5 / 5.21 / 4.92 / 4.54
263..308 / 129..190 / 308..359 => -3.9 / 5.91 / 5.37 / 4.57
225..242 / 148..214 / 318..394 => 3.1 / 5.19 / 4.05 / 4.4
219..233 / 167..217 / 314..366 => 1.8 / 4.72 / 4.09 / 4.53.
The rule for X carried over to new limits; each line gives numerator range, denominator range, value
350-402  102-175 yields 0.68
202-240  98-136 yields 0.64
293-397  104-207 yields 0.78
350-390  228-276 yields 0.96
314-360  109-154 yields 0.72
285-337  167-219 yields 1.06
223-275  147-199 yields 0.81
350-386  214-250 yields 1.06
